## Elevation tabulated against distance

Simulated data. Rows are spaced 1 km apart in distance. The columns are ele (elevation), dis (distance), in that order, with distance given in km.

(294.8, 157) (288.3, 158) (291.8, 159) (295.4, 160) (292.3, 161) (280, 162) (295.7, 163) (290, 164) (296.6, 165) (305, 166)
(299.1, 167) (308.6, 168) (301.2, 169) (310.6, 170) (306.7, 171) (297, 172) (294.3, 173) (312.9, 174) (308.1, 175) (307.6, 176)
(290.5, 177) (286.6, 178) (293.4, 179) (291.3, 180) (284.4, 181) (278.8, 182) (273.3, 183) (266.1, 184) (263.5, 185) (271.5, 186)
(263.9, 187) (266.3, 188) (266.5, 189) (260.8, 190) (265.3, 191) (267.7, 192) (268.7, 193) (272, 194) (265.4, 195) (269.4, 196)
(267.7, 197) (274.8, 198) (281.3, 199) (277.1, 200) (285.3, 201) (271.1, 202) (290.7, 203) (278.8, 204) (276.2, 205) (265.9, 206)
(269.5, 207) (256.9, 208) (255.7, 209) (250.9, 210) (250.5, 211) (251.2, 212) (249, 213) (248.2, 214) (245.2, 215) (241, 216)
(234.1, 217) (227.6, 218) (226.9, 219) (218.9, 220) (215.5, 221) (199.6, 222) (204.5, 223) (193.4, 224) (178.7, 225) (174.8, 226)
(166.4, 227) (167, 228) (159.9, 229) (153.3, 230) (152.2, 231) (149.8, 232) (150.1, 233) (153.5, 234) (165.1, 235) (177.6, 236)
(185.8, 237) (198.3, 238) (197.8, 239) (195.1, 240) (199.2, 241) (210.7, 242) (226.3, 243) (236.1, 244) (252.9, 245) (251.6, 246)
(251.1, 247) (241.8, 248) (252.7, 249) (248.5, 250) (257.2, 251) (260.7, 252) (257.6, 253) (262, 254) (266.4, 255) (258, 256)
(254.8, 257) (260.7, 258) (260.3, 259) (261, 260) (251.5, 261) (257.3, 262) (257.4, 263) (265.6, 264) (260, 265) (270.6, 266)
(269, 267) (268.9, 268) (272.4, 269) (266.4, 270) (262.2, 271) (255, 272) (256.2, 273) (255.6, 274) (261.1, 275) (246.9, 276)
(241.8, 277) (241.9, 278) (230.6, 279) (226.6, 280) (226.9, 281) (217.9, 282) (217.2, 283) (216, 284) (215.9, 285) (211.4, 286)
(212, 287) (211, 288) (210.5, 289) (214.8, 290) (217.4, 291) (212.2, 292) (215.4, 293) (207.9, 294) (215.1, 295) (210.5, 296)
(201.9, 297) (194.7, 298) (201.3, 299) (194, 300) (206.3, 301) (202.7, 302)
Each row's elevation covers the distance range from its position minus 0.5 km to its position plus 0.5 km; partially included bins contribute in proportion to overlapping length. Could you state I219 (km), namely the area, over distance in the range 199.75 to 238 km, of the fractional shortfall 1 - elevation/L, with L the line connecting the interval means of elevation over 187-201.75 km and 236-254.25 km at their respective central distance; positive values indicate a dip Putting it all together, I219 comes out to 5.2 km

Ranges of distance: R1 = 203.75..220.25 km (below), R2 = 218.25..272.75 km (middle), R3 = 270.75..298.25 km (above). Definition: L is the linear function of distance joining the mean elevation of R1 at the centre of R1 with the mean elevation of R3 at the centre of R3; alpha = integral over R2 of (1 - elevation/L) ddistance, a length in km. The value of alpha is 3.0 km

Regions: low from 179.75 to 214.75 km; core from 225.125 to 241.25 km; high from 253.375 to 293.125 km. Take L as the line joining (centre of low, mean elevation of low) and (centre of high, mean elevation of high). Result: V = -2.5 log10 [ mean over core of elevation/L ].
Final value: 0.438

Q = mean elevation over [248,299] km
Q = 241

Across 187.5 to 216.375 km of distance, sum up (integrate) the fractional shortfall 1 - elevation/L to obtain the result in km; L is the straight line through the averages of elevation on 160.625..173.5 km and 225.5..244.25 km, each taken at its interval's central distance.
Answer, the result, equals -3.5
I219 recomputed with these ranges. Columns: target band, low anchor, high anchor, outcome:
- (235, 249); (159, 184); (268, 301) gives 1.97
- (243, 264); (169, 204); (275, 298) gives -1.30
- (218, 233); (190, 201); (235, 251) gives 3.55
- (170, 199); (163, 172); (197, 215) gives 0.58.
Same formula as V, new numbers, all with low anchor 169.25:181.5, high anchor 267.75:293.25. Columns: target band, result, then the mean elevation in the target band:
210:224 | 0.18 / 231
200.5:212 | 0.05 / 268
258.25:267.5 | -0.07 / 261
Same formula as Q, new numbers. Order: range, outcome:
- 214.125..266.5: 221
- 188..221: 260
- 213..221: 234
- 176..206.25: 275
